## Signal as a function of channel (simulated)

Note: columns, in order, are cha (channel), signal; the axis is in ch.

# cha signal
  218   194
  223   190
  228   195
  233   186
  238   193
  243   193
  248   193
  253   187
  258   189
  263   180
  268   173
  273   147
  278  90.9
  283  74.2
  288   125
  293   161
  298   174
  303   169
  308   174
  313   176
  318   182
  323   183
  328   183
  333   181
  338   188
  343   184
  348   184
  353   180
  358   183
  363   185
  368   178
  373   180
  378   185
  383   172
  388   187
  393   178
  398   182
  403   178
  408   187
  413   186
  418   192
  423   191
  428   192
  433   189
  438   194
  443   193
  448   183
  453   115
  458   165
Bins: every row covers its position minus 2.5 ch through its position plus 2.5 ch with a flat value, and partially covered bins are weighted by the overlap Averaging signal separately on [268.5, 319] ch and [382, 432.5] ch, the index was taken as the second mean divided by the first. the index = 1.26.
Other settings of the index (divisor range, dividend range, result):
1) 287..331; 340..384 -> 1.06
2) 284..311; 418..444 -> 1.23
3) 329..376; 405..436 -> 1.04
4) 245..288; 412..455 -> 1.19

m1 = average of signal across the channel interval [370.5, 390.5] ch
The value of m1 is 181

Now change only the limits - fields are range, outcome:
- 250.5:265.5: 185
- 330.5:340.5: 184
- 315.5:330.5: 183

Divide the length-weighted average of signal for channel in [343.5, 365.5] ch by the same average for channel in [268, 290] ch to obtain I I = 1.58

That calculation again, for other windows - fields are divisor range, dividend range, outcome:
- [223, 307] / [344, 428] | 1.11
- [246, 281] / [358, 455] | 1.11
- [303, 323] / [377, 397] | 1.02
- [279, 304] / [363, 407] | 1.33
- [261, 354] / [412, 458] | 1.11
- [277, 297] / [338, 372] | 1.53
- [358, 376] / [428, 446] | 1.06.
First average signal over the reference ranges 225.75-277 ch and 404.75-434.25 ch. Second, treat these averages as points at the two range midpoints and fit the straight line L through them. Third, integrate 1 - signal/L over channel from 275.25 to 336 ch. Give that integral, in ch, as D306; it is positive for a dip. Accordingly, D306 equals 9.1 ch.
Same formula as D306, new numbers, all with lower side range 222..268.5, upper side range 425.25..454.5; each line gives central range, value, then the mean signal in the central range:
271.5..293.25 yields 8.5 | 114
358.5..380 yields 0.1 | 182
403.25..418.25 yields -0.4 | 186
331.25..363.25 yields 0.1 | 184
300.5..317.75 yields 1.1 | 174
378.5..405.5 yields 0.3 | 180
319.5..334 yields 0.2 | 182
